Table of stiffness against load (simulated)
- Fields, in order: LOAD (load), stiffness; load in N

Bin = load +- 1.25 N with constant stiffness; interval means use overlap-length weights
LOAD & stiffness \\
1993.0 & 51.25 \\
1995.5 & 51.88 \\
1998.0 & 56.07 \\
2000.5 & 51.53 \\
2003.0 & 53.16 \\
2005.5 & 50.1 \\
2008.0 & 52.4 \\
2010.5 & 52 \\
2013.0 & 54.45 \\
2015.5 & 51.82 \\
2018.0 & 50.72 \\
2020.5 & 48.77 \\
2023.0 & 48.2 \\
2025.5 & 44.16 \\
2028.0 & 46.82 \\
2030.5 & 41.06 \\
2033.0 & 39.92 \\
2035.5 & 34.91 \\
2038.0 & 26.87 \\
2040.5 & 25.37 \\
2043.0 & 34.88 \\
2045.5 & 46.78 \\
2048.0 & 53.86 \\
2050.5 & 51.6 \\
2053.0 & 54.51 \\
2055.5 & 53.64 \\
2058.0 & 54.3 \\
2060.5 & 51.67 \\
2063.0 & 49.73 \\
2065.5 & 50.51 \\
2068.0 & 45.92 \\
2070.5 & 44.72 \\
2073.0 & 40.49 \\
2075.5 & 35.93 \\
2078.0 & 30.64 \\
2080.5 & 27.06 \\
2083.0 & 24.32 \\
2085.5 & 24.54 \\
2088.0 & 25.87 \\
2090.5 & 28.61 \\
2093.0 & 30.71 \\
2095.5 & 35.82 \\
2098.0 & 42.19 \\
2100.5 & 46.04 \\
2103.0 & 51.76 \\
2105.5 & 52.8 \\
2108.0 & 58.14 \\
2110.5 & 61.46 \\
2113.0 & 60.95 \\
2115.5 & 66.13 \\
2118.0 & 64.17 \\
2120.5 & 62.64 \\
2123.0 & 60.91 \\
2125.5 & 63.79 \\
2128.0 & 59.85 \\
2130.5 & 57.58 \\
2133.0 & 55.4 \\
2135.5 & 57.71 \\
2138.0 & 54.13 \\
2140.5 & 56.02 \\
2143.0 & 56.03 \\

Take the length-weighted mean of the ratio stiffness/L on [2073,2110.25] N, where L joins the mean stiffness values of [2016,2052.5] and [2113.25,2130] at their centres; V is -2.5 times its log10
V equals 0.439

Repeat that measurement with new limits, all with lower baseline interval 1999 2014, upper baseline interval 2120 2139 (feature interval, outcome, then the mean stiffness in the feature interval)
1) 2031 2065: 0.22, 44.5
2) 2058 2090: 0.42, 38.1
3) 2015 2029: 0.10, 48.3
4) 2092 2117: 0.13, 50.9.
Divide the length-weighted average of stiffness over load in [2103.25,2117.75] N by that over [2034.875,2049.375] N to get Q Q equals 1.6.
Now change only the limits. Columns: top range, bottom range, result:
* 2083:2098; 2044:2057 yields 0.58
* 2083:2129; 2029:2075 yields 1.11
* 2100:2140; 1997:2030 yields 1.16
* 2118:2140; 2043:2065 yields 1.16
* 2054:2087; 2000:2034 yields 0.84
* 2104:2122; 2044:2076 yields 1.24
